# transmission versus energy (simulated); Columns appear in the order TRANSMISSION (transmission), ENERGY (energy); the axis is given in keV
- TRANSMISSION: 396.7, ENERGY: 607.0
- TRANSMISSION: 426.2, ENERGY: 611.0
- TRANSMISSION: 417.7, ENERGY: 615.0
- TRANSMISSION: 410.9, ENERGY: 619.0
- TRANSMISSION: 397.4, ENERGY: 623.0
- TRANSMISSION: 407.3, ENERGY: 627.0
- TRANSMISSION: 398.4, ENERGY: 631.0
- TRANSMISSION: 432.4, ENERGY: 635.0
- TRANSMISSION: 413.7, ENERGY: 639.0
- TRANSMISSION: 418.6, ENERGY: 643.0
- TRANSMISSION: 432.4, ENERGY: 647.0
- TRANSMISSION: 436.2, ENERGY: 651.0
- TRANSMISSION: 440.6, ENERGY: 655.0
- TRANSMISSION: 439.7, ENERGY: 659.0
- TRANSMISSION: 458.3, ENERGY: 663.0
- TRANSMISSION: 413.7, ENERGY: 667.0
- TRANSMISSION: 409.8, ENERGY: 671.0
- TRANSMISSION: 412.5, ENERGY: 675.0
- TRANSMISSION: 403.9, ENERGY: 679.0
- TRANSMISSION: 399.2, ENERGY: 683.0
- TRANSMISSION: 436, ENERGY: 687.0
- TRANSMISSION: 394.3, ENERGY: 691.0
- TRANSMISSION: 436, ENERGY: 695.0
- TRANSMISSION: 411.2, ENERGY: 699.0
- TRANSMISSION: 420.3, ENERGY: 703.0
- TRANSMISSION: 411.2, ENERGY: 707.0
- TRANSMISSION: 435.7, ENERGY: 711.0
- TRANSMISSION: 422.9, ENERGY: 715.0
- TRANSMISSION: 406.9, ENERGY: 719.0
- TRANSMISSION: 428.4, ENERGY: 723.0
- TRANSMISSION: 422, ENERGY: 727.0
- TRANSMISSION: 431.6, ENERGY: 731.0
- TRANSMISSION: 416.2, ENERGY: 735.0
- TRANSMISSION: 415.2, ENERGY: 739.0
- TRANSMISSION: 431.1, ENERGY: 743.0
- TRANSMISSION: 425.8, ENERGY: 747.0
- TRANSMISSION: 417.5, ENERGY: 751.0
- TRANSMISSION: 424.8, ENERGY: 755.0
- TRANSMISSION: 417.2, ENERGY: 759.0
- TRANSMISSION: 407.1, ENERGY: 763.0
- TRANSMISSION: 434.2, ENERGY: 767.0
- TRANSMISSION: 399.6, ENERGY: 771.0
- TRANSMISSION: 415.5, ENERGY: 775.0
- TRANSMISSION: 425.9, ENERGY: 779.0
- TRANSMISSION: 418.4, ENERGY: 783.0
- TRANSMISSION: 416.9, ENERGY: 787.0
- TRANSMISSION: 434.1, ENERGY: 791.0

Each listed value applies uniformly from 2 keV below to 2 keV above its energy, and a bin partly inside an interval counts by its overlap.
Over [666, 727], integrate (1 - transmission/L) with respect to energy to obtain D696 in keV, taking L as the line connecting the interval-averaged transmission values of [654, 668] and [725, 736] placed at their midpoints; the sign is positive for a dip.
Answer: 2.1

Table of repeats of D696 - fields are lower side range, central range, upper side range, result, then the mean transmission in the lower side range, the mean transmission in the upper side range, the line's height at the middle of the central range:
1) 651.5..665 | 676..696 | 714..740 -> 1.03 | 445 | 421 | 435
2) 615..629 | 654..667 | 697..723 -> -0.93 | 407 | 419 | 412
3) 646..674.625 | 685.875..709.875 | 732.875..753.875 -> 0.50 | 432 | 421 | 427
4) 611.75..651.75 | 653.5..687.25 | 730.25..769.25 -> -0.40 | 416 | 422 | 418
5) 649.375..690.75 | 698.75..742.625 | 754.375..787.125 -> -0.04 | 424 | 417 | 421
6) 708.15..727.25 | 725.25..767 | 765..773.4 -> -0.20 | 423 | 417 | 419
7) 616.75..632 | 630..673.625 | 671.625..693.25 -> -2.20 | 404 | 410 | 407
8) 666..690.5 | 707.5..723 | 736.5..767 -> -0.21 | 411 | 421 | 416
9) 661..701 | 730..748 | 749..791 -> -0.23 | 417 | 418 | 418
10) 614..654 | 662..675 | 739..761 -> -0.12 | 417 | 423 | 419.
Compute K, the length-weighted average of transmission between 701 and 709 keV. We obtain 416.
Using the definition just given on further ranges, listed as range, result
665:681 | 410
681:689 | 418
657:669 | 437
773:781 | 421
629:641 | 415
